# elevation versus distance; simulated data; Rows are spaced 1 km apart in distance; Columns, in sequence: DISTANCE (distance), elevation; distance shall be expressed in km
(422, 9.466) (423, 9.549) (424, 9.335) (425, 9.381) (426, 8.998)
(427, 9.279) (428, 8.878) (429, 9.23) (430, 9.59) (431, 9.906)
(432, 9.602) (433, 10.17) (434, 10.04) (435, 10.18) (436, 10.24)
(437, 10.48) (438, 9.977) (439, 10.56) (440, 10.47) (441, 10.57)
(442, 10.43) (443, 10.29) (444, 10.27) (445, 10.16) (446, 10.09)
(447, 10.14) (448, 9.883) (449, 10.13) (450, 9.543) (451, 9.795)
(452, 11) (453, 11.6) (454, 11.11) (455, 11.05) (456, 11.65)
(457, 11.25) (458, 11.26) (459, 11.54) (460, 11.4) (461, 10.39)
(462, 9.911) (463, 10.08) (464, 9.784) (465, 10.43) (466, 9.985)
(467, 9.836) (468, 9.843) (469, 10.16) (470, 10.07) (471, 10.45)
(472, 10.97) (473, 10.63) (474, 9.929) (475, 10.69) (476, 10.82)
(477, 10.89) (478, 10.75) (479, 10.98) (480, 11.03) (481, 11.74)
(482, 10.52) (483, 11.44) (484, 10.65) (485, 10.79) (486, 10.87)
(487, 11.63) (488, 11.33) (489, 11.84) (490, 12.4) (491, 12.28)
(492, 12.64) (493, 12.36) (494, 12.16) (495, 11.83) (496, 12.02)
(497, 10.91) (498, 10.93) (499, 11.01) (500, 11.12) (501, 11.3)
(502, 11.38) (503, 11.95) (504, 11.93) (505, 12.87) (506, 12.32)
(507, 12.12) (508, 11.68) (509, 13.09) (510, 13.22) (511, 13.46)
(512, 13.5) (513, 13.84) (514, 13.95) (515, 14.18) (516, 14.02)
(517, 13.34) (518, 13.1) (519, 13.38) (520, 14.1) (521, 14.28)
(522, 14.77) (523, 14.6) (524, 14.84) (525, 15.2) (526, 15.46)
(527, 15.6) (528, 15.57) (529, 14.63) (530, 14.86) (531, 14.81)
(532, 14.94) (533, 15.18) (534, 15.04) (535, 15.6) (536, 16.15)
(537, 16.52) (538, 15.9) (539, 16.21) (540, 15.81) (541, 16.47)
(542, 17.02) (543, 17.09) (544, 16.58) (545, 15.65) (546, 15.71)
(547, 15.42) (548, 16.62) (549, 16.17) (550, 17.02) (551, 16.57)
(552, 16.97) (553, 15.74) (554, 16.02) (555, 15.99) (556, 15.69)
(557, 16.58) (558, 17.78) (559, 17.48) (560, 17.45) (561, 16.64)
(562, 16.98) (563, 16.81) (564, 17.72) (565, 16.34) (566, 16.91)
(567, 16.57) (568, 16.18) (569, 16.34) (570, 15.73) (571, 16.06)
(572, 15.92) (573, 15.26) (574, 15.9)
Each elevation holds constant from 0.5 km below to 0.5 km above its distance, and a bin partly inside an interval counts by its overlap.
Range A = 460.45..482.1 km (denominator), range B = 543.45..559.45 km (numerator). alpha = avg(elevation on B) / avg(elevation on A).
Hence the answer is 1.57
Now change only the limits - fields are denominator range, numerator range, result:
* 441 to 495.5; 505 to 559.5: 1.40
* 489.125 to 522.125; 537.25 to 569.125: 1.31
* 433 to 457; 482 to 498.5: 1.11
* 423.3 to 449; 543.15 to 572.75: 1.66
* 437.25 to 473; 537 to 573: 1.57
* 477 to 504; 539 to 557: 1.42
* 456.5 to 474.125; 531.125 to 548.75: 1.53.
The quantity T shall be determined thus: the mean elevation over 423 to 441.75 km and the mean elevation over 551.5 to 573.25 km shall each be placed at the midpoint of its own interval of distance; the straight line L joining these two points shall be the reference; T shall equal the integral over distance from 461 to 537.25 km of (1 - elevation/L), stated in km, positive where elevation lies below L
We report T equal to 5.3 km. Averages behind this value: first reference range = 9.83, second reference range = 16.5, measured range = 12.4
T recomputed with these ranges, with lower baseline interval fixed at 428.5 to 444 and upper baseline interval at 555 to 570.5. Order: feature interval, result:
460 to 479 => 2.4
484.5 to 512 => 2.9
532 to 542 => -0.3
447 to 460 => 0.3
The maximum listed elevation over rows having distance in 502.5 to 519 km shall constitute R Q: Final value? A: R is 14.18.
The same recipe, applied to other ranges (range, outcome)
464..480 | 11.03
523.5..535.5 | 15.6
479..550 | 17.09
